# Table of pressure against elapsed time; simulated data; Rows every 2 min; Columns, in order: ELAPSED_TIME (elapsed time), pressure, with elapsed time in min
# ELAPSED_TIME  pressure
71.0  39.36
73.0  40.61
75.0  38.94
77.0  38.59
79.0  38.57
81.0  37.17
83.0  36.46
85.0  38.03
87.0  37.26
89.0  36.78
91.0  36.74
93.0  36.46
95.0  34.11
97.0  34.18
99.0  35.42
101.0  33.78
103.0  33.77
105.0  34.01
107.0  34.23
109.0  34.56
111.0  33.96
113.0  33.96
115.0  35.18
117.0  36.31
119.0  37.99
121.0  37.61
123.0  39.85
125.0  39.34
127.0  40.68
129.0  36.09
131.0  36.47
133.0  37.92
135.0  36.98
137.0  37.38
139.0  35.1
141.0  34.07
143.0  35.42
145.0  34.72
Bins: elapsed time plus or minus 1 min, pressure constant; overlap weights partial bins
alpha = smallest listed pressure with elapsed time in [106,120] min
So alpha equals 33.96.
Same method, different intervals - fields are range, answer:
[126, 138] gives 36.09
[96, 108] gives 33.77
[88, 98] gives 34.11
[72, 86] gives 36.46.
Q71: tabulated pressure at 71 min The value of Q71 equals 39.36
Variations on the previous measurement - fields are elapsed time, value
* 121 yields 37.61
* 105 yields 34.01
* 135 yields 36.98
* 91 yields 36.74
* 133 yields 37.92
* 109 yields 34.56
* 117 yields 36.31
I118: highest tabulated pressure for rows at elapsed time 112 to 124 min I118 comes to 39.85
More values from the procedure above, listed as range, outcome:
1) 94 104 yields 35.42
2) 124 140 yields 40.68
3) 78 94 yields 38.57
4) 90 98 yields 36.74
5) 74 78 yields 38.94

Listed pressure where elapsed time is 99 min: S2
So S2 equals 35.42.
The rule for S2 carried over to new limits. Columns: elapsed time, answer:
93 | 36.46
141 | 34.07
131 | 36.47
